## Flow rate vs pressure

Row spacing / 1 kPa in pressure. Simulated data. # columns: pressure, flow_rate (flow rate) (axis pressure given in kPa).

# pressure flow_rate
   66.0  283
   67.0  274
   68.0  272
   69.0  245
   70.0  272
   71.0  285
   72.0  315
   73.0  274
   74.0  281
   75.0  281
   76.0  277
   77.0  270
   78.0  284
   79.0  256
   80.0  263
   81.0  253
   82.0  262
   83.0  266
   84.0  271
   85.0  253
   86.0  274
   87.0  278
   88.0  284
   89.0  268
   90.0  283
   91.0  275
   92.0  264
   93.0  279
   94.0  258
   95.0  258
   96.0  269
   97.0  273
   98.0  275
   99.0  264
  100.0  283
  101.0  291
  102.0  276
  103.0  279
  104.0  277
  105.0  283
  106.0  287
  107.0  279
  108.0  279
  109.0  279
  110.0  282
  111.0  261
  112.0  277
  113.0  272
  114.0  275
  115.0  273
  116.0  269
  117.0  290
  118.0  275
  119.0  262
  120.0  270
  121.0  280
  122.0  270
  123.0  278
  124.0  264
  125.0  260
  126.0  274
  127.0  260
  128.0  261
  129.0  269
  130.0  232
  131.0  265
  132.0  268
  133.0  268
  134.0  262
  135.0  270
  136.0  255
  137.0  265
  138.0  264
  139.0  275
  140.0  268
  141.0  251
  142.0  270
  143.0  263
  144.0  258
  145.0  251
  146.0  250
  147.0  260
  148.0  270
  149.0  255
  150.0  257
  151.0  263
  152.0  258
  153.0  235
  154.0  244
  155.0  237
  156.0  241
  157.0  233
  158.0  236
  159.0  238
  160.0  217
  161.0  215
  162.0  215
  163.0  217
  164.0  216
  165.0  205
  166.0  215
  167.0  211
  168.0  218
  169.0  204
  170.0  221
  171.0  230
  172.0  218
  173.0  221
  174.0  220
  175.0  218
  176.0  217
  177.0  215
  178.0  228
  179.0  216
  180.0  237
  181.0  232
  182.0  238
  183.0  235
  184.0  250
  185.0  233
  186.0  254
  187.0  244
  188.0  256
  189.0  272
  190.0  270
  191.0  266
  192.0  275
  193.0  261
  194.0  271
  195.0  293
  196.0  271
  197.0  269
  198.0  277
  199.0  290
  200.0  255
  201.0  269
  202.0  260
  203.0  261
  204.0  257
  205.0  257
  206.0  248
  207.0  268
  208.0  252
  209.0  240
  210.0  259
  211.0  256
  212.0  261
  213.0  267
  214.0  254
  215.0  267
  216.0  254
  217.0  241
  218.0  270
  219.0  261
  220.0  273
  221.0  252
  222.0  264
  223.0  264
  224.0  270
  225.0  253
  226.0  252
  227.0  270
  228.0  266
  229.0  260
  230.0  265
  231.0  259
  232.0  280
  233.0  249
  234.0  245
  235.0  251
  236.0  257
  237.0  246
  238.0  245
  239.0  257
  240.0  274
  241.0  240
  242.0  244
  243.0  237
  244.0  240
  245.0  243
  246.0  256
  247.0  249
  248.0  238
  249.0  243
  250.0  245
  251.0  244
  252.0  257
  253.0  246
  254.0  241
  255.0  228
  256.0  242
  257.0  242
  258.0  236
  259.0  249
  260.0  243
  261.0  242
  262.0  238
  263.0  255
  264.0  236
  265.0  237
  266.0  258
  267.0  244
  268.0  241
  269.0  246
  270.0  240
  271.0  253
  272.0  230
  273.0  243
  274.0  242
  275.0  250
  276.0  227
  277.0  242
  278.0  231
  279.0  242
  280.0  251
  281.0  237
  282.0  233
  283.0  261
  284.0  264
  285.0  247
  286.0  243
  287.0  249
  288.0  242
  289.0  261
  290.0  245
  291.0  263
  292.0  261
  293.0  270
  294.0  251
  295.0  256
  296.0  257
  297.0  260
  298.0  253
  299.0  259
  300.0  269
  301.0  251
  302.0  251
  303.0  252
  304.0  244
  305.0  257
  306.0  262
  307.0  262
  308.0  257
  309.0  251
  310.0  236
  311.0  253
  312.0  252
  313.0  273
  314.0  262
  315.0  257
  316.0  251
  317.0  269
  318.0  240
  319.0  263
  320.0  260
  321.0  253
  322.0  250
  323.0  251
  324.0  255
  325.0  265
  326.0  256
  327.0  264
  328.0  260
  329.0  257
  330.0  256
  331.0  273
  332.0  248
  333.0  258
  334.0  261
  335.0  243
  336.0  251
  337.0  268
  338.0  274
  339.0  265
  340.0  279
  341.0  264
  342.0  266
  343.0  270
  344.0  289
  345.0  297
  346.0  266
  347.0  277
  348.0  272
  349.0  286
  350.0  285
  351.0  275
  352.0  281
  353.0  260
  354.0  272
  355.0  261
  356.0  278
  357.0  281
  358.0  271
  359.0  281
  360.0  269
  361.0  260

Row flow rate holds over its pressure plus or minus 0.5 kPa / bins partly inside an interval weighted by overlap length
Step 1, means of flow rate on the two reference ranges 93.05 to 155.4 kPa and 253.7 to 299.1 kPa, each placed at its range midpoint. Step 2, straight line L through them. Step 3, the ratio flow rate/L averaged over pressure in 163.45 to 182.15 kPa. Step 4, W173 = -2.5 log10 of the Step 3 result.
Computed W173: 0.185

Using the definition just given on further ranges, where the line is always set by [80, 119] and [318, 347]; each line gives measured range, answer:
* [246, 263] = 0.10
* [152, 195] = 0.15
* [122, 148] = 0.04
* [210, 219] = 0.04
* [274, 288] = 0.09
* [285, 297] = 0.04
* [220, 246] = 0.05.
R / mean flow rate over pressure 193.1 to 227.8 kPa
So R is 263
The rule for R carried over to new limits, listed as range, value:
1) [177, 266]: 253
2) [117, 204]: 250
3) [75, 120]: 273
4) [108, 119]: 275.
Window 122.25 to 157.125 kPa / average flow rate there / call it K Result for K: 259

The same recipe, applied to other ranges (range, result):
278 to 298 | 252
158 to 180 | 219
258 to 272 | 244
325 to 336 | 258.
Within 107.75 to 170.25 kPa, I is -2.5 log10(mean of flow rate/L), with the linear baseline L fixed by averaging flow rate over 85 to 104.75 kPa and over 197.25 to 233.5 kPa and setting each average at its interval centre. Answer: 0.06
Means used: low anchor 274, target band 254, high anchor 261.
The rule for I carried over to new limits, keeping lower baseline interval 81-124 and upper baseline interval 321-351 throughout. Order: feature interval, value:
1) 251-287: 0.10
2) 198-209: 0.04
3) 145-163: 0.13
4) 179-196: 0.07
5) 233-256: 0.09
